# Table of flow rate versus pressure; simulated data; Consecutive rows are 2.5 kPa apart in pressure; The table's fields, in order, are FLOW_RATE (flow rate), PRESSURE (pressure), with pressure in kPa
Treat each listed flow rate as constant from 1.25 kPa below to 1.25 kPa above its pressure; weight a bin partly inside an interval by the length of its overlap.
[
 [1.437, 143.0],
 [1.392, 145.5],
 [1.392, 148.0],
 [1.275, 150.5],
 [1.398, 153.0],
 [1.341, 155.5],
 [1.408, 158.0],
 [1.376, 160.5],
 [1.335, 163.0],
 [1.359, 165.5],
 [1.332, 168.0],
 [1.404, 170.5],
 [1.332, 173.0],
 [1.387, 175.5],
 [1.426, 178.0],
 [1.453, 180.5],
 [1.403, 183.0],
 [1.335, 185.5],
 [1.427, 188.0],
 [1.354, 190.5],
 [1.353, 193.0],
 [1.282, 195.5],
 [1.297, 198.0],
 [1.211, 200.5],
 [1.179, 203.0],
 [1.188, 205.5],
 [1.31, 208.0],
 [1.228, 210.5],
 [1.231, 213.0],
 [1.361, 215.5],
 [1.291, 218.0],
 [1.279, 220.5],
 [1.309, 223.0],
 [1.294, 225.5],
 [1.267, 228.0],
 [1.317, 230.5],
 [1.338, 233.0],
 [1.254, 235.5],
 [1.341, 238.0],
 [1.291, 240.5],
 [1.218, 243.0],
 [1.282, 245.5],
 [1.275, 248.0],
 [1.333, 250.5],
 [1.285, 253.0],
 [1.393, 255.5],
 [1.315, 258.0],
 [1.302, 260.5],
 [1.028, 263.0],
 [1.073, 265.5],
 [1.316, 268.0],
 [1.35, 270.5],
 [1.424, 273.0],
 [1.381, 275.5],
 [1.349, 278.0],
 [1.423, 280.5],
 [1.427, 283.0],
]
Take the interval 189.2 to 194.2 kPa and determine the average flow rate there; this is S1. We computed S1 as 1.35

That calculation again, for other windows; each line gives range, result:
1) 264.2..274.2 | 1.29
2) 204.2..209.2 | 1.25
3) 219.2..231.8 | 1.29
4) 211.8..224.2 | 1.29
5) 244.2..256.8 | 1.31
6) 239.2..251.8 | 1.28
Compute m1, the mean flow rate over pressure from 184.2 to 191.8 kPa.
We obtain 1.37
